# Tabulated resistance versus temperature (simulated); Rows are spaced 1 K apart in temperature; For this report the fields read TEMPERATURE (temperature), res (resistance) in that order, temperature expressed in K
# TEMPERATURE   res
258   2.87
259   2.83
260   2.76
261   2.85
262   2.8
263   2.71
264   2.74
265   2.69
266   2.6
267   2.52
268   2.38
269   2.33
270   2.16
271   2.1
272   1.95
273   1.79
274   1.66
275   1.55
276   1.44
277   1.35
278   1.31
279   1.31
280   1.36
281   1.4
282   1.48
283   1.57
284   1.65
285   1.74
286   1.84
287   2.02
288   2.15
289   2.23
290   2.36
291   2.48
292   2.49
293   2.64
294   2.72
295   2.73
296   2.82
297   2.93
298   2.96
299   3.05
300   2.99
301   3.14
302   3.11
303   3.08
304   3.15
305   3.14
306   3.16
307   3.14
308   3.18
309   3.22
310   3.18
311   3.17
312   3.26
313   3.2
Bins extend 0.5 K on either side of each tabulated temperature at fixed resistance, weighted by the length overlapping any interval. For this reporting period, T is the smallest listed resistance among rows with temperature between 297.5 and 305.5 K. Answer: 2.96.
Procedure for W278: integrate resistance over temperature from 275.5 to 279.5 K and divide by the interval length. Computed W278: 1.35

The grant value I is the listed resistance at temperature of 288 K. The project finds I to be 2.15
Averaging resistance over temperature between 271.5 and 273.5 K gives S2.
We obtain 1.87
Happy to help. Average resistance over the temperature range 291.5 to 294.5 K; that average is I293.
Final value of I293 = 2.62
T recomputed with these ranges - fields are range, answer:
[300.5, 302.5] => 3.11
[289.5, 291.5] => 2.36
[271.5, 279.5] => 1.31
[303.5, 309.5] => 3.14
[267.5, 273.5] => 1.79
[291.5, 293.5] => 2.49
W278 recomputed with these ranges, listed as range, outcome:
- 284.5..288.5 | 1.94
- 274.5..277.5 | 1.45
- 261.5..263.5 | 2.75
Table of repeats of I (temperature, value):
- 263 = 2.71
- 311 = 3.17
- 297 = 2.93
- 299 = 3.05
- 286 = 1.84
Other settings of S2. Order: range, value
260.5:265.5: 2.76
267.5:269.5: 2.35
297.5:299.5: 3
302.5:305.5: 3.12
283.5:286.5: 1.74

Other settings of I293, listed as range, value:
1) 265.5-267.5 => 2.56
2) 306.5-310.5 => 3.18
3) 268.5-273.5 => 2.07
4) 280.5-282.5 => 1.44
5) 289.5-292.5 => 2.44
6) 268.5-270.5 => 2.25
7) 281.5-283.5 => 1.52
